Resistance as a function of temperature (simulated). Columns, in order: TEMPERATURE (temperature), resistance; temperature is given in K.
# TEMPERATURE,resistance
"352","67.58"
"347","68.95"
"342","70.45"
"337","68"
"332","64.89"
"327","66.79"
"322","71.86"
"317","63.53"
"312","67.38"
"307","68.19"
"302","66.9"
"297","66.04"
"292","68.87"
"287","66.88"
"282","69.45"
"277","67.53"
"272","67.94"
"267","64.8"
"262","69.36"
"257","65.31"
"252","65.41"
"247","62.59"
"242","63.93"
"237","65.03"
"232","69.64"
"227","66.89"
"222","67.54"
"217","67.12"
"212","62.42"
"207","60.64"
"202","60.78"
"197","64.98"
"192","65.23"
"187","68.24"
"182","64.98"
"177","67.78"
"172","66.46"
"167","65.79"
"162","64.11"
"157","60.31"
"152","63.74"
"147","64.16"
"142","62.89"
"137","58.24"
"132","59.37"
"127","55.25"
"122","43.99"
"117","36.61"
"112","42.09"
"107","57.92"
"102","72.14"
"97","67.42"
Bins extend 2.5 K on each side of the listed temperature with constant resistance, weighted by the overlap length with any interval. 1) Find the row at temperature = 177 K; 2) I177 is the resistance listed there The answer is 67.78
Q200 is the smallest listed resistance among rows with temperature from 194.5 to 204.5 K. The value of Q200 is 60.78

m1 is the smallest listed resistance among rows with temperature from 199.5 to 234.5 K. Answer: 60.64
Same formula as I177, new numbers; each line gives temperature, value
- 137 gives 58.24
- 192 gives 65.23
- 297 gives 66.04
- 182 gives 64.98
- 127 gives 55.25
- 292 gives 68.87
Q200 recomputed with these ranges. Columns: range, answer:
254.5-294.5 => 64.8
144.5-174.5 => 60.31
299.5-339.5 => 63.53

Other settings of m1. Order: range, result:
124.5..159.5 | 55.25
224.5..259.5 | 62.59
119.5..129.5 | 43.99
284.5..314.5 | 66.04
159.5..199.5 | 64.11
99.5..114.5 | 42.09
